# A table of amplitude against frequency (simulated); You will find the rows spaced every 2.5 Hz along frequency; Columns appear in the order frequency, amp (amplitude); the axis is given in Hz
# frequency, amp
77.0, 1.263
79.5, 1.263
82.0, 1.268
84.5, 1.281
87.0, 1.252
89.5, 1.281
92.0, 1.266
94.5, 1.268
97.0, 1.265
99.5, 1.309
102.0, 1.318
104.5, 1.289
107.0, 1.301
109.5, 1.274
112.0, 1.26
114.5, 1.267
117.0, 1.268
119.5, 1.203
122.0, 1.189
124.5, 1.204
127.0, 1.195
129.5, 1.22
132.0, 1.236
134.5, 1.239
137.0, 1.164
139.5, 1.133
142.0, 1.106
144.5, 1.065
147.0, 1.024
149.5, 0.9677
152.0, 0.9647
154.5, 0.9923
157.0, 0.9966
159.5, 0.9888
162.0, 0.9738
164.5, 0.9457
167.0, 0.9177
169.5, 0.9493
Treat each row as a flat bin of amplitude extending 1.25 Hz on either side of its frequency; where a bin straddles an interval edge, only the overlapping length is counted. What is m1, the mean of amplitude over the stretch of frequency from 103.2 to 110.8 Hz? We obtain 1.29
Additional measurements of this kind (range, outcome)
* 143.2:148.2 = 1.05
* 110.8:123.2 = 1.24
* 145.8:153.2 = 0.985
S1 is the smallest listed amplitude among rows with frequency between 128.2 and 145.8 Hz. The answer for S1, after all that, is 1.065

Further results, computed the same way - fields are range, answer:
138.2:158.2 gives 0.9647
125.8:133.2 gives 1.195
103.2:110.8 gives 1.274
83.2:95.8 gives 1.252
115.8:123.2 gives 1.189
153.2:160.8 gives 0.9888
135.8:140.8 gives 1.133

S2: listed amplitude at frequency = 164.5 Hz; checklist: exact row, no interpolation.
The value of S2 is 0.9457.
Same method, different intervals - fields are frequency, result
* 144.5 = 1.065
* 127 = 1.195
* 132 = 1.236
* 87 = 1.252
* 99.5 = 1.309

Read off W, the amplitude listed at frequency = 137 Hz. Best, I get 1.164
